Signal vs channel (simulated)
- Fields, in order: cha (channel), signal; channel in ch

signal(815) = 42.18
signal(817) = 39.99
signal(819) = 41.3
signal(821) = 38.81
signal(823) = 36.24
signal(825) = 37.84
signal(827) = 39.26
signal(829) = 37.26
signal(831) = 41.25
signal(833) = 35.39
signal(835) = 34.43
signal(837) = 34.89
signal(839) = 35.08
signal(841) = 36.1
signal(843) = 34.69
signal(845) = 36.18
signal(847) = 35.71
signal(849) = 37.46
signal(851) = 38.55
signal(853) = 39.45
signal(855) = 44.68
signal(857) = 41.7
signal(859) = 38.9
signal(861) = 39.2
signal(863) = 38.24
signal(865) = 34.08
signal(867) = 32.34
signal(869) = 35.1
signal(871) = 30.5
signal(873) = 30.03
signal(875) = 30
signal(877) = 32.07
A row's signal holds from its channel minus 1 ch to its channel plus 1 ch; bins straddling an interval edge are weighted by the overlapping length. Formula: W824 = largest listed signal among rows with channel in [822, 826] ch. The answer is 37.84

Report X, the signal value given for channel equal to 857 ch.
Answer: 41.7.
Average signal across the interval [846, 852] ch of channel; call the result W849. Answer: 37.2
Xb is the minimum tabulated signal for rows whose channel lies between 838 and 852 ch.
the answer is 34.69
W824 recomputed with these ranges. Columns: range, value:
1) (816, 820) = 41.3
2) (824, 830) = 39.26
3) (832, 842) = 36.1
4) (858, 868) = 39.2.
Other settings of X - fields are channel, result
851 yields 38.55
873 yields 30.03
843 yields 34.69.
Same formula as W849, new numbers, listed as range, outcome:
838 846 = 35.5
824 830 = 38.1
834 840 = 34.8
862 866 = 36.2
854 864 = 40.5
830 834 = 38.3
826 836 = 37.5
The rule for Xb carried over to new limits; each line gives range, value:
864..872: 30.5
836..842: 34.89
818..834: 35.39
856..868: 32.34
